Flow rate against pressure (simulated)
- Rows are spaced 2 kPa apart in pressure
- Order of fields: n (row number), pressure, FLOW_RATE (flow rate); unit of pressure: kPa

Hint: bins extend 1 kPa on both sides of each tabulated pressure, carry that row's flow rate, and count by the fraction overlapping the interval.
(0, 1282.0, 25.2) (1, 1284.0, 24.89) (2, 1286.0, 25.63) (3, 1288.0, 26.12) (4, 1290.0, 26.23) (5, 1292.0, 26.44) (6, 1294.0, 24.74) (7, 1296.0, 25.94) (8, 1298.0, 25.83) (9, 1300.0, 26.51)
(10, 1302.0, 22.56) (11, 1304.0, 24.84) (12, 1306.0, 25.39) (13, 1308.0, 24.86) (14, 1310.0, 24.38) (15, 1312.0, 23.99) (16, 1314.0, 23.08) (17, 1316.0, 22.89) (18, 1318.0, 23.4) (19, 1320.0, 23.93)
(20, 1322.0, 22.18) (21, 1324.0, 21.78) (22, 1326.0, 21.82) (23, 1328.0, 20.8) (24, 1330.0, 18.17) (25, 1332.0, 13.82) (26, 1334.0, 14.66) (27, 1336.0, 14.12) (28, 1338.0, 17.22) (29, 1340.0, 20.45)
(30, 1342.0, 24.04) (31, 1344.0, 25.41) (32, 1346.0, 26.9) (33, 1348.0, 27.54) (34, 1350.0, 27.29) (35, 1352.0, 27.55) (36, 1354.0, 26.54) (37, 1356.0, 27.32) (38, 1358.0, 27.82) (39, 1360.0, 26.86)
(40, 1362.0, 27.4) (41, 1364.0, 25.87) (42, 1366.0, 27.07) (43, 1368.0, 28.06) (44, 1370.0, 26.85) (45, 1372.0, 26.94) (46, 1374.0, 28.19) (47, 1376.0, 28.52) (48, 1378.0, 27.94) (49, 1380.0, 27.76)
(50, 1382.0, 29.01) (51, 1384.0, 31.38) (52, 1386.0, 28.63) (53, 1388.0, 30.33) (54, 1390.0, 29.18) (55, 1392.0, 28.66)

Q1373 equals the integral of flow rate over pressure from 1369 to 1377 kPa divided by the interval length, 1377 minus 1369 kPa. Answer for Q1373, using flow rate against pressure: 27.6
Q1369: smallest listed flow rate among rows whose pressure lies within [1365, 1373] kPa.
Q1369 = 26.85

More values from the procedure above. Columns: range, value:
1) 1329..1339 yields 13.82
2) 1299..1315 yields 22.56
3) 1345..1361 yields 26.54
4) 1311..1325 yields 21.78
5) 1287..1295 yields 24.74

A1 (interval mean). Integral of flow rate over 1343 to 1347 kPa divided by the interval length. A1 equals 26.2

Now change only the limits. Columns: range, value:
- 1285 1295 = 25.8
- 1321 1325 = 22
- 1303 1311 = 24.9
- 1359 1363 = 27.1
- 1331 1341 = 16.1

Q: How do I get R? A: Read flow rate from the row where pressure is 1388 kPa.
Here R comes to 30.33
